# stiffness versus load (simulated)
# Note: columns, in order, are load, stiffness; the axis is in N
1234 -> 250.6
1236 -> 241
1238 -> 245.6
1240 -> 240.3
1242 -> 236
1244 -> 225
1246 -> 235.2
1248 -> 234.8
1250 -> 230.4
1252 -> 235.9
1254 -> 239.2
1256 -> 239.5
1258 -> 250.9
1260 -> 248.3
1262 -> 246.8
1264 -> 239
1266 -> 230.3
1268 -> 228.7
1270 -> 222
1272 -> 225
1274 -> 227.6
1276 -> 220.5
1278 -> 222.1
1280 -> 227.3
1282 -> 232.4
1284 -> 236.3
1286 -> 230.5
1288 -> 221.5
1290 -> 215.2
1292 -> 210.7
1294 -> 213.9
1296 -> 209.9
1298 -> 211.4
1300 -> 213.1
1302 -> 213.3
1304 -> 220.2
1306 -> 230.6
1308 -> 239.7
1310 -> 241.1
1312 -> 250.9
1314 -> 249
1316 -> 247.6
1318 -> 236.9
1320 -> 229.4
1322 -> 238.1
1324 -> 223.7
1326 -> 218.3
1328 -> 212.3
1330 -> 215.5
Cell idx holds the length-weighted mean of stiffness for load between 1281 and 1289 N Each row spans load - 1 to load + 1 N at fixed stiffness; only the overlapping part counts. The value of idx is 230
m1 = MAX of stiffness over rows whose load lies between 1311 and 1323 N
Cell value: 250.9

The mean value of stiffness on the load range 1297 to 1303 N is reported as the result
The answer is 213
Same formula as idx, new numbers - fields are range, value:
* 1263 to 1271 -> 230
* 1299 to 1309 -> 223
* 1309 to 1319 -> 245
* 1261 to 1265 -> 243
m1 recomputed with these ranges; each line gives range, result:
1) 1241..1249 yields 236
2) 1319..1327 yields 238.1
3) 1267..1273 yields 228.7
